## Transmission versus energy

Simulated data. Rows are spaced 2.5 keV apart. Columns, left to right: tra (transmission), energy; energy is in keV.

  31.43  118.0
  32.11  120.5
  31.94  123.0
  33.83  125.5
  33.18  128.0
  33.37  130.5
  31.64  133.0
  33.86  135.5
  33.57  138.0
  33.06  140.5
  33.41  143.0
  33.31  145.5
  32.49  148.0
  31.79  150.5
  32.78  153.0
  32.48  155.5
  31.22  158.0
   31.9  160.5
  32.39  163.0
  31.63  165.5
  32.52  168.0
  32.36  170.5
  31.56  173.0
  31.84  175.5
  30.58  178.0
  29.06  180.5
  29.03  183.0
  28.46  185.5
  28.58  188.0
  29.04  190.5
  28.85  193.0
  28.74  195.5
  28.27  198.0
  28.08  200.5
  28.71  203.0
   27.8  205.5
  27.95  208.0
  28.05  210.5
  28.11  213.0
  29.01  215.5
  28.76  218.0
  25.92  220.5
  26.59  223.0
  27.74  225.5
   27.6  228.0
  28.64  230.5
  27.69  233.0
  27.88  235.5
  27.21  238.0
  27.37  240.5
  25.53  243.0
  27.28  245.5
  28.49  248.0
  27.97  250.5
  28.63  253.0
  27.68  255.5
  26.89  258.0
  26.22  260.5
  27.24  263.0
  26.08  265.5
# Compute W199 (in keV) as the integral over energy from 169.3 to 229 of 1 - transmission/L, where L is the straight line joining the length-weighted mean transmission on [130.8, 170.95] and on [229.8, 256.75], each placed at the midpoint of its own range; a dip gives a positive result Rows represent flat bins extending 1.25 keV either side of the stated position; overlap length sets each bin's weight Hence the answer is 2.4 keV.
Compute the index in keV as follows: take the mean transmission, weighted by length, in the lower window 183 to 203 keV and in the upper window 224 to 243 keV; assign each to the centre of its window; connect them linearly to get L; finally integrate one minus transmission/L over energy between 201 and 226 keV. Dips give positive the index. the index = 0.2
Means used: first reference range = 28.6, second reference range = 27.6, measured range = 27.9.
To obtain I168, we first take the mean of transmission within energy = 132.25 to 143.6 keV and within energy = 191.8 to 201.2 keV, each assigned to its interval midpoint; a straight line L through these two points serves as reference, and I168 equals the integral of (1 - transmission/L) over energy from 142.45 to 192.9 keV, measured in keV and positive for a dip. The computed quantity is -0.7 keV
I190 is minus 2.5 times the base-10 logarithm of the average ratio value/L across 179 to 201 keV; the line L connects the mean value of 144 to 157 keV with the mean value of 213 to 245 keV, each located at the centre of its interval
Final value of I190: 0.05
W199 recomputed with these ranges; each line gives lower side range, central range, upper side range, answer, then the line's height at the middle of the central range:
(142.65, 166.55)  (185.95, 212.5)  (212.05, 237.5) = 0.9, 29.4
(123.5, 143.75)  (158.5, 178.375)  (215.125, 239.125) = -0.5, 31.1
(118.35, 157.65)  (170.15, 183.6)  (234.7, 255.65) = 0.1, 30.9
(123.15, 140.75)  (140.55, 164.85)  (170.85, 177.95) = 0.0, 32.4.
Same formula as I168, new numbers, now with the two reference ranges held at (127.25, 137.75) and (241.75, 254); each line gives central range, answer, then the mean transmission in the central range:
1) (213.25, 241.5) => 0.83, 27.7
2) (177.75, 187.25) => 0.49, 29.1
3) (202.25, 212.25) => 0.47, 28.1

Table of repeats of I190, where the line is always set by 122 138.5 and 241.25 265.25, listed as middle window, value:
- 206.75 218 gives 0.03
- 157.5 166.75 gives -0.01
